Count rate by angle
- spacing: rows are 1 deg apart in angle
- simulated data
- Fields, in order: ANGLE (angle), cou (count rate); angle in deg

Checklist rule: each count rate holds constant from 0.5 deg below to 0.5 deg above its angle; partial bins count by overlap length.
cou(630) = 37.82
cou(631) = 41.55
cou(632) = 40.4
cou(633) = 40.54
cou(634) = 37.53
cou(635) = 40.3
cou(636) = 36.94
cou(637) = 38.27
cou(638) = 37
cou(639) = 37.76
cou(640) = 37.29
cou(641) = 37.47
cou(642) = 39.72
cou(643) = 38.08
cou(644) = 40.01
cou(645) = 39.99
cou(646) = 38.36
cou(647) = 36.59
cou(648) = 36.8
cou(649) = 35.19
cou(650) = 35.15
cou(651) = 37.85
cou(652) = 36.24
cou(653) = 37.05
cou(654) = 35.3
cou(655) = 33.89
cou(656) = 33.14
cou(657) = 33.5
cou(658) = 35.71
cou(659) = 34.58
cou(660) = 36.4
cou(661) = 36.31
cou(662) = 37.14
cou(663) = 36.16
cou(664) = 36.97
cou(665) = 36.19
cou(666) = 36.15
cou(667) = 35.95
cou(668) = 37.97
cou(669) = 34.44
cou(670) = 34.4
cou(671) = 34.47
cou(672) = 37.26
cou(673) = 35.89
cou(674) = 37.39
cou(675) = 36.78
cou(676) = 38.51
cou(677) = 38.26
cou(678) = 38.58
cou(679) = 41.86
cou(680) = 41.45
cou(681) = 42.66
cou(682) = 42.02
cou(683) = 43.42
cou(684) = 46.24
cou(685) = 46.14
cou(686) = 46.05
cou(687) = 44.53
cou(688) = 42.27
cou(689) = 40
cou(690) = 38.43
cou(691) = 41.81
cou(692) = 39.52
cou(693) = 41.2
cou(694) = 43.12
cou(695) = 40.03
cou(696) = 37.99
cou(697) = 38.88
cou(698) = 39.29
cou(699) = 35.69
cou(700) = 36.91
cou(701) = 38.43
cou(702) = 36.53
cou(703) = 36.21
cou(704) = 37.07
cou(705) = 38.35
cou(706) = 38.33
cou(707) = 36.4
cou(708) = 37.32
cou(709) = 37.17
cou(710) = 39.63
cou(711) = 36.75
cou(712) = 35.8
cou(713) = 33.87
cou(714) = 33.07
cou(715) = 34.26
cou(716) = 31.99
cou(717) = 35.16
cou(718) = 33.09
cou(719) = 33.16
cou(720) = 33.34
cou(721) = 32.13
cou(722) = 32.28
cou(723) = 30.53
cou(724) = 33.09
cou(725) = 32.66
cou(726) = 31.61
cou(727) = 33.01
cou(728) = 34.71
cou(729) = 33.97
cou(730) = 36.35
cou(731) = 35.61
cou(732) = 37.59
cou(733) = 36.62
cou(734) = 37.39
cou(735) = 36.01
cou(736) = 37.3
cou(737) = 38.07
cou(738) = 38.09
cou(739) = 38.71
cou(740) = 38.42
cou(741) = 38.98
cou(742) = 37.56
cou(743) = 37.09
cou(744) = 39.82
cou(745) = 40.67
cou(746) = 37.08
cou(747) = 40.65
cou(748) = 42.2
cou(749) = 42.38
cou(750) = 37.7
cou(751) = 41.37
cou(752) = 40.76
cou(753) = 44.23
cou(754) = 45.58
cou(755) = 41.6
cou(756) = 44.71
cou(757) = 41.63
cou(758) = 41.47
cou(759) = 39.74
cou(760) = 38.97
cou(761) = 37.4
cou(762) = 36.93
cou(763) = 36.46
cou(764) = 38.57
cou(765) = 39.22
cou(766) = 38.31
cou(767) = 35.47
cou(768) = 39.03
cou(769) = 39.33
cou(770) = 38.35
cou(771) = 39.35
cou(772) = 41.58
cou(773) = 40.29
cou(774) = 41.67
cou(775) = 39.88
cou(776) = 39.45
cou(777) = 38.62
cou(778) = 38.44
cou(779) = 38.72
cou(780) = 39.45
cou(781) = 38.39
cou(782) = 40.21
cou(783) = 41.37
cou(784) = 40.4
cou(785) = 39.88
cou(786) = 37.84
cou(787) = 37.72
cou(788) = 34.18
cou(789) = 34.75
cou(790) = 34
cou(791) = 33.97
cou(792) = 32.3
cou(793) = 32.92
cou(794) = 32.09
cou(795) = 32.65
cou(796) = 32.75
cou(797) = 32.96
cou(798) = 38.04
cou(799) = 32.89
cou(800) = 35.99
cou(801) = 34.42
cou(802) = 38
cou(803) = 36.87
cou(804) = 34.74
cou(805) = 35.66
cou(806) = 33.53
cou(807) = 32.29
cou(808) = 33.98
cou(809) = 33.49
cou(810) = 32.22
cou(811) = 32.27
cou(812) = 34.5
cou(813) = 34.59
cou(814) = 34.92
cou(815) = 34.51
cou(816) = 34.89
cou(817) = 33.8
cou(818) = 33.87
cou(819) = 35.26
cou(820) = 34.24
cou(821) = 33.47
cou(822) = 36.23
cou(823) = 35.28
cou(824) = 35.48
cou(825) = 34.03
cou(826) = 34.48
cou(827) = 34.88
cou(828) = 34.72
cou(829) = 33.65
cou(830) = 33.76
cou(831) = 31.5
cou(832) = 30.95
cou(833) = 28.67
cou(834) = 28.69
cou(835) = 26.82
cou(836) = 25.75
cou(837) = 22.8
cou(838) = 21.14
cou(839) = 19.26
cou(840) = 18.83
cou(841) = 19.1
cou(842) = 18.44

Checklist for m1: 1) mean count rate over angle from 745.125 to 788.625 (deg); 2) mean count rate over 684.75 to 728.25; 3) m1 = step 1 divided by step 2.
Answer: 1.07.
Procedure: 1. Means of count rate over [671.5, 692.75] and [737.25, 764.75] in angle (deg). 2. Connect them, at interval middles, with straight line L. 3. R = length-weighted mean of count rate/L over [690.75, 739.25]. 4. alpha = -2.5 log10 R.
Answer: 0.12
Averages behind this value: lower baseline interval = 40.9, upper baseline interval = 39.9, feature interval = 36.2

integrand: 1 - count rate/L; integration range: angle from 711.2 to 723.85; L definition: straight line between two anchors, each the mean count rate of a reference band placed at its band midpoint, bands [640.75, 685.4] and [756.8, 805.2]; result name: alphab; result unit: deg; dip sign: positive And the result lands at 1.4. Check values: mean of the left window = 37.6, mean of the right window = 37.4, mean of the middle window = 33.3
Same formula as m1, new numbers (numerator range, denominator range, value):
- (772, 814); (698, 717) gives 0.99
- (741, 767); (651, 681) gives 1.09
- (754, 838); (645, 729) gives 0.96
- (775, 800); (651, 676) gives 1.02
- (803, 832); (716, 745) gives 0.96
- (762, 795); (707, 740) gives 1.08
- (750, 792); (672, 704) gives 0.98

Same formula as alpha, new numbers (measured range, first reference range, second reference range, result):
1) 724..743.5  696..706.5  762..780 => 0.06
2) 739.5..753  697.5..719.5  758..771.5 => -0.06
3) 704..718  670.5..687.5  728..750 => 0.10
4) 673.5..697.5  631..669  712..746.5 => -0.14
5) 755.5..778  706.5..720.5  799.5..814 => -0.14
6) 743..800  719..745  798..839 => -0.12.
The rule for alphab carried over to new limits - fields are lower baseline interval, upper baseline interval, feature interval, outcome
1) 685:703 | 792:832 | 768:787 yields -1.9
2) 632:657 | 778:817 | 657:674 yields 0.5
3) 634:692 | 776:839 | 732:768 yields -3.6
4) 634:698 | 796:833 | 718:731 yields 1.3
